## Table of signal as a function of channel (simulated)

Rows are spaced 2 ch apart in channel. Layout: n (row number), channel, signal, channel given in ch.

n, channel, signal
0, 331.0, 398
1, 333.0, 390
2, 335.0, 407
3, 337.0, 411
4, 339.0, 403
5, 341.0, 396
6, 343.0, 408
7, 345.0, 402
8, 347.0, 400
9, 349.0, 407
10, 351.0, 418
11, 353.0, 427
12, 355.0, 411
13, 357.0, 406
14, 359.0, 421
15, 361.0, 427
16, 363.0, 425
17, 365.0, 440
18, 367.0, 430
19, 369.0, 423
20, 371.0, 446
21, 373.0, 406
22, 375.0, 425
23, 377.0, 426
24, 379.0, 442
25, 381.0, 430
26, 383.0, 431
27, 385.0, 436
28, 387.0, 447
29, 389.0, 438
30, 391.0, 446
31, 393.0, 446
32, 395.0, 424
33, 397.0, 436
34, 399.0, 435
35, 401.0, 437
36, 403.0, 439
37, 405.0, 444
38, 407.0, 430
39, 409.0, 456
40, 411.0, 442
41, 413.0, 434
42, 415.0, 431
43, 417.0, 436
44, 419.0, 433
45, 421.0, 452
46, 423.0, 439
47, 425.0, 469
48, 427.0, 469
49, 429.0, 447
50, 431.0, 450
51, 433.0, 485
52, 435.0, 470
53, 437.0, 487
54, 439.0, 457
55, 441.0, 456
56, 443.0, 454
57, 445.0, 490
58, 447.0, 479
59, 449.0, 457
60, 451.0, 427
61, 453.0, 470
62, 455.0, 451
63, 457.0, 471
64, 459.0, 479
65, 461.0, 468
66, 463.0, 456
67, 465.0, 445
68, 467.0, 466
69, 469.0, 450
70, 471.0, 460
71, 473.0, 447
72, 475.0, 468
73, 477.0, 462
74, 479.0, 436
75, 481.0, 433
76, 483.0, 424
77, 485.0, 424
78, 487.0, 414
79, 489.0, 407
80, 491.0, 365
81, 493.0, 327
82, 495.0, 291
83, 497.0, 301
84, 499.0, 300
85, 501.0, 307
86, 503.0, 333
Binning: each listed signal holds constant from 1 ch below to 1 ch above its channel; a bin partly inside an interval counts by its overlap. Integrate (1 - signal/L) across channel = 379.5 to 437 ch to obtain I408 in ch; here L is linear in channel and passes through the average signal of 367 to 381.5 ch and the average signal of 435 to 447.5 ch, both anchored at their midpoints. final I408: 0.6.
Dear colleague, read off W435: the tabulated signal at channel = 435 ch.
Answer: 470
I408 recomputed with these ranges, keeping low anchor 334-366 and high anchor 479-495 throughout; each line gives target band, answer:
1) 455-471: -2.55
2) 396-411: -1.25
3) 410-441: -3.89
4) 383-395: -0.95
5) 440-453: -1.99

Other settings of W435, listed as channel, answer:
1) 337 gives 411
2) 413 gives 434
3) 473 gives 447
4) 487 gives 414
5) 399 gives 435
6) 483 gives 424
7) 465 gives 445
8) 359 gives 421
